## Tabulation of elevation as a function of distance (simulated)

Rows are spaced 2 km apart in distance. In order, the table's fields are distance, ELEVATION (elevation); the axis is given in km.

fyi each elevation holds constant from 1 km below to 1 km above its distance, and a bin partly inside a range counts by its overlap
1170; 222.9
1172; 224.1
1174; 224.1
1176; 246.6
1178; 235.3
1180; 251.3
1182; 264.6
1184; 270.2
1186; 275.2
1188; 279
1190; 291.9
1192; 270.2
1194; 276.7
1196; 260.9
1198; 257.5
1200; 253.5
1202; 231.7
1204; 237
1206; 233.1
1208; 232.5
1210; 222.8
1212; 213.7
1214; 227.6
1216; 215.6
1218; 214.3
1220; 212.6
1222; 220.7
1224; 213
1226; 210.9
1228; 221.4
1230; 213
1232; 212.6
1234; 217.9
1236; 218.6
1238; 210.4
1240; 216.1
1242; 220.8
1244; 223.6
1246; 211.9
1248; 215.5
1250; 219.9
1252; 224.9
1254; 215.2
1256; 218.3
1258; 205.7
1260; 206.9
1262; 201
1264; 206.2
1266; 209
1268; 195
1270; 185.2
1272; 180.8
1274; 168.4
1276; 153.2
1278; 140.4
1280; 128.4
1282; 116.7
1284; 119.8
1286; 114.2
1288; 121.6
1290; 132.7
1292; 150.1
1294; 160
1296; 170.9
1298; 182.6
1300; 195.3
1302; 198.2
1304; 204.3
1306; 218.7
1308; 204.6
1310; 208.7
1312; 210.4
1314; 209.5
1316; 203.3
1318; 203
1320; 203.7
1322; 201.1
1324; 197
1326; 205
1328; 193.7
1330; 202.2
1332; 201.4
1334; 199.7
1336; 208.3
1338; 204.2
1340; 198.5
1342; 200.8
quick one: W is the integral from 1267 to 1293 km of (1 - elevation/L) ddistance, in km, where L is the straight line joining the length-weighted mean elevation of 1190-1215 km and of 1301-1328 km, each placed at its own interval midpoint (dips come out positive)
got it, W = 8.5 km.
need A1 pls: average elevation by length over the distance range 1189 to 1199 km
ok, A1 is 271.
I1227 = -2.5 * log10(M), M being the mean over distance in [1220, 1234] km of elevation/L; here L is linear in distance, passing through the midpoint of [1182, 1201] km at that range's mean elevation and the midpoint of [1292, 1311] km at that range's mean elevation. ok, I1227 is 0.14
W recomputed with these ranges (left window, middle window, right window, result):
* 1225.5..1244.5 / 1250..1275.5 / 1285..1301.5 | -1.9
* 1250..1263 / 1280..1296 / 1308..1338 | 5.8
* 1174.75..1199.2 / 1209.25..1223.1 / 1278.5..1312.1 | 1.1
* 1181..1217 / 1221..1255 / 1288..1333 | 1.9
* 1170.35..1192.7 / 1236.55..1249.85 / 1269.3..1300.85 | -1.6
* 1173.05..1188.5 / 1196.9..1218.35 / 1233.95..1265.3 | 0.7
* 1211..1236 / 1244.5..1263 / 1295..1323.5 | -0.2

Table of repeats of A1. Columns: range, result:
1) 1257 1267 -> 206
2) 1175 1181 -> 244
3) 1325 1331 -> 200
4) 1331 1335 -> 201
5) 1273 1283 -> 141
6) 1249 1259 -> 217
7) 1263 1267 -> 208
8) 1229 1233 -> 213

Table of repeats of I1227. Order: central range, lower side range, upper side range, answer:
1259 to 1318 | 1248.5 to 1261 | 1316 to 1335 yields 0.18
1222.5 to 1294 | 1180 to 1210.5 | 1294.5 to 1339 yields 0.21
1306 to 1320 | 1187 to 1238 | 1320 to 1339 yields -0.01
